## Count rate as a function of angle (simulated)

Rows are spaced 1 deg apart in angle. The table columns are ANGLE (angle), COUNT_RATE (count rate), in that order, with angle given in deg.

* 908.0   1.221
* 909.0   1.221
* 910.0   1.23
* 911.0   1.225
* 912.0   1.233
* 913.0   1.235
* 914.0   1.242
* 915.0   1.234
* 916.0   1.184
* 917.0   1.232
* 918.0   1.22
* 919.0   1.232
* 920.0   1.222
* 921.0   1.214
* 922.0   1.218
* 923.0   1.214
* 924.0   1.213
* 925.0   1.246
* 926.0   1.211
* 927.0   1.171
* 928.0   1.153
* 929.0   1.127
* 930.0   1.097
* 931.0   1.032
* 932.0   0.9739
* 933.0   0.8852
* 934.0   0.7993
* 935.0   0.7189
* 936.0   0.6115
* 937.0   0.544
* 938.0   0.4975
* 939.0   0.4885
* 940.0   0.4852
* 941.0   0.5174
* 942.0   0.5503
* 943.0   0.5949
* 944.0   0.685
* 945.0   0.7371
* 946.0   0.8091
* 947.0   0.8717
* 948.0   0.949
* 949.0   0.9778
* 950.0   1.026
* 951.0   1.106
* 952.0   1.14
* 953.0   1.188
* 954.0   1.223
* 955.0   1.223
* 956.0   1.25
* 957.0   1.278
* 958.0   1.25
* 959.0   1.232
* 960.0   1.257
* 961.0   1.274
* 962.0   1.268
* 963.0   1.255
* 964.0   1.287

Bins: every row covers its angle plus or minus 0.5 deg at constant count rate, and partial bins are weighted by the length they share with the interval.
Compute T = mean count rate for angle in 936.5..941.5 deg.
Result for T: 0.507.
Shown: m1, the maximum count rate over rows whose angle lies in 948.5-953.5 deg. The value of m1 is 1.188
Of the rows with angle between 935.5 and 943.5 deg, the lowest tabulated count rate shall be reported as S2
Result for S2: 0.4852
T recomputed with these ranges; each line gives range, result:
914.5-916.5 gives 1.21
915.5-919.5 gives 1.22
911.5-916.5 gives 1.23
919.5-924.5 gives 1.22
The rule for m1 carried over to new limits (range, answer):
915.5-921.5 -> 1.232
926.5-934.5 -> 1.171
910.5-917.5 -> 1.242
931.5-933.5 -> 0.9739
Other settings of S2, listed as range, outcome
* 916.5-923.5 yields 1.214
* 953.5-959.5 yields 1.223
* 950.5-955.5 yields 1.106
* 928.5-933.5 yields 0.8852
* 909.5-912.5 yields 1.225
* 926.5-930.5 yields 1.097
